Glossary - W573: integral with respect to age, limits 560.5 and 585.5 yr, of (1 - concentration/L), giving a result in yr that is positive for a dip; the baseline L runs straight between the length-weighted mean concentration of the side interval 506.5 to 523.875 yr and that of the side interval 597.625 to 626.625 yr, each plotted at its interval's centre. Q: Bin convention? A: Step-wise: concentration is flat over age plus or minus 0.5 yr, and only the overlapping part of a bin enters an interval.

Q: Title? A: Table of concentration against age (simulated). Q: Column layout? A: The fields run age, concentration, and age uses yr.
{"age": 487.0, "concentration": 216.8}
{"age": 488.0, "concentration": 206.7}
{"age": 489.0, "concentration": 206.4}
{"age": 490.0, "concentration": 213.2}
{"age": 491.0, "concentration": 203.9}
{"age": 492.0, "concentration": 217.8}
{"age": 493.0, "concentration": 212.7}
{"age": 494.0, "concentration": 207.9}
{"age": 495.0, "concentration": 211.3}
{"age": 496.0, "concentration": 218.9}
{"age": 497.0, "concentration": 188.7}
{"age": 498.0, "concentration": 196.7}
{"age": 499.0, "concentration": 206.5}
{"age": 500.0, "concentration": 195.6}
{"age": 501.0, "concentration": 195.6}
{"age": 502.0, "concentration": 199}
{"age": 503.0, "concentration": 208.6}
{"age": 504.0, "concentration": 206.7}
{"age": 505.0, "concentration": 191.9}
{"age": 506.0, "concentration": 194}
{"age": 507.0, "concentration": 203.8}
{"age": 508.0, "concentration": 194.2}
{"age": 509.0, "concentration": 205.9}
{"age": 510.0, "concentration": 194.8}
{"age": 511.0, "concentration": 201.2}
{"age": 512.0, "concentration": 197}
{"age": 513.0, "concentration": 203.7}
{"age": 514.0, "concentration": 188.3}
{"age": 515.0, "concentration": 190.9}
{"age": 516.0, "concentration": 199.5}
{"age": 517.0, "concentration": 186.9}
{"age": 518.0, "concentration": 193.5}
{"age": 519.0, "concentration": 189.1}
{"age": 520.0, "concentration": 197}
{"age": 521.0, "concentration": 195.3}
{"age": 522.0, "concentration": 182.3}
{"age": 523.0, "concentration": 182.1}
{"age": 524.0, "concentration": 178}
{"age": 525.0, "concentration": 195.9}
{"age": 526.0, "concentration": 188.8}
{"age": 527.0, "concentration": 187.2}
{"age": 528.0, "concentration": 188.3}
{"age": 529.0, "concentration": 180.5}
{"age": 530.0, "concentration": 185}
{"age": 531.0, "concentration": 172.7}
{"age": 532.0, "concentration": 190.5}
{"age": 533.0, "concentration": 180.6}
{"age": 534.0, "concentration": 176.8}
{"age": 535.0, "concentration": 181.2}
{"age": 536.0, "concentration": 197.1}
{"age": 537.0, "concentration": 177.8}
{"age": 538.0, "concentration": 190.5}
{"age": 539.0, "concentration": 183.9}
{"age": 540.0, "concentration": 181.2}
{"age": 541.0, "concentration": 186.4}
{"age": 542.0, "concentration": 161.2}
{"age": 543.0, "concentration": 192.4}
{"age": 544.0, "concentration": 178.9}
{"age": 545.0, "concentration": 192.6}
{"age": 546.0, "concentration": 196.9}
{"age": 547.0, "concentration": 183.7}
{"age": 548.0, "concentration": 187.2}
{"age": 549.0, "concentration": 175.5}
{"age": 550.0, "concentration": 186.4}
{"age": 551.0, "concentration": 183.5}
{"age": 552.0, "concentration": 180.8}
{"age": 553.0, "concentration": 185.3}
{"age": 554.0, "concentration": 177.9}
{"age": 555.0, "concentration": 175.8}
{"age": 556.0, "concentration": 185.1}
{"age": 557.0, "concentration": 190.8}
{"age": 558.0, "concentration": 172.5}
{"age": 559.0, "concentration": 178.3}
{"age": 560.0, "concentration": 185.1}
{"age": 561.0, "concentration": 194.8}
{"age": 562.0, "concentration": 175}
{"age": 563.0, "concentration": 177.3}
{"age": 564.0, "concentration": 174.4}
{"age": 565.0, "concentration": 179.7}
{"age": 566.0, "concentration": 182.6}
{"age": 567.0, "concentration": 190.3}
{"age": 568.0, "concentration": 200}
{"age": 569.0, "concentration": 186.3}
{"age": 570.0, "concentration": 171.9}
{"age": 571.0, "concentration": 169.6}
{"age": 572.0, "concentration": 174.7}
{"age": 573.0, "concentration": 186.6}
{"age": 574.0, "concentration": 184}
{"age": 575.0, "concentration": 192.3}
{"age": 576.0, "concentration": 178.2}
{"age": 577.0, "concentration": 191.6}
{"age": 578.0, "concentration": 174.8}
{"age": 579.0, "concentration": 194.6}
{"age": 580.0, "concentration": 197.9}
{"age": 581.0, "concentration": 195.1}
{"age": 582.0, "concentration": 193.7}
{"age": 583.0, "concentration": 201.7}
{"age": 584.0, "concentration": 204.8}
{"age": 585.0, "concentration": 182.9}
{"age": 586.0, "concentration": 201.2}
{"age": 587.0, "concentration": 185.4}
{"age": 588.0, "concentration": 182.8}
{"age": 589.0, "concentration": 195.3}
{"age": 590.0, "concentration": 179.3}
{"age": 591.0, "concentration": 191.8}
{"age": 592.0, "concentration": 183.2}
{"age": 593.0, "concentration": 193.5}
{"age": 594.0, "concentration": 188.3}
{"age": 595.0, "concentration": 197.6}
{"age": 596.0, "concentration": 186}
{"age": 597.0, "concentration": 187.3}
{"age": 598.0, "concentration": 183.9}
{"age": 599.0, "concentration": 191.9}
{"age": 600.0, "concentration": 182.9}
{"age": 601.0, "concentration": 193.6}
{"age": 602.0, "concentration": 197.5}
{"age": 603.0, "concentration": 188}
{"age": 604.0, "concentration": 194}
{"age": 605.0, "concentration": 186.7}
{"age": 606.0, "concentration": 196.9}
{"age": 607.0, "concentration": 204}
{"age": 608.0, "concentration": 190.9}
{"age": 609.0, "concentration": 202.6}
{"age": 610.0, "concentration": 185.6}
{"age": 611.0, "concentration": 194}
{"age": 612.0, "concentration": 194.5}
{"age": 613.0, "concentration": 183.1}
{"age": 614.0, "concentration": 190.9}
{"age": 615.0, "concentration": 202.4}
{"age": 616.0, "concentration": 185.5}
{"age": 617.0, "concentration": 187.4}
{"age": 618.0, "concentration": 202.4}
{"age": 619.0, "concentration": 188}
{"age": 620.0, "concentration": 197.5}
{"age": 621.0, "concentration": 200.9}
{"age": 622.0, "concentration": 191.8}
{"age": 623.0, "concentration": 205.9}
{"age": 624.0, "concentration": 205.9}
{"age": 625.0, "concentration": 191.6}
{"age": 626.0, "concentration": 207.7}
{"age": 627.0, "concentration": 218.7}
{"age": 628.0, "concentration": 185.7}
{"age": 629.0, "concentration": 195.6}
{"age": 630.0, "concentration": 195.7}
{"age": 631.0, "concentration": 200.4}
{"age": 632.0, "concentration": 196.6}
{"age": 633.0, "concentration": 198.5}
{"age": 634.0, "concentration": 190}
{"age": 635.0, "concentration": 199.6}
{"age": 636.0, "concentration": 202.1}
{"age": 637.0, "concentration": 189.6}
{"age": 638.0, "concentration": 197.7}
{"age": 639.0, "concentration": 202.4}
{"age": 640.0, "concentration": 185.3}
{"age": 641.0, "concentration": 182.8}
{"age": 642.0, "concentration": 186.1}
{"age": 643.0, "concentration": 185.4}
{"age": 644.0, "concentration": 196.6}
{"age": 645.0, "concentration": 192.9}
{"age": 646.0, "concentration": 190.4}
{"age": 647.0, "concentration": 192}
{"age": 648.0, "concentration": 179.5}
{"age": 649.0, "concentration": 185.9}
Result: 1.0 yr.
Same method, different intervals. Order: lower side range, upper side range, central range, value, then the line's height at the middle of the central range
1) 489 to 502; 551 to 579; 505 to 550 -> 1.5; 195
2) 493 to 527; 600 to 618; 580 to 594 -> 0.1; 194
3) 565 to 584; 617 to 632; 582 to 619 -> 0.3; 193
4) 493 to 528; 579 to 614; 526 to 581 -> 3.0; 194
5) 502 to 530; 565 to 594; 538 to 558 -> 0.8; 191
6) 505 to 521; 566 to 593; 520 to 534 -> 0.6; 194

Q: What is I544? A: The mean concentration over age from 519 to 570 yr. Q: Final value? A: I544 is 184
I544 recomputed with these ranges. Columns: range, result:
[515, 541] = 187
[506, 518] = 197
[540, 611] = 187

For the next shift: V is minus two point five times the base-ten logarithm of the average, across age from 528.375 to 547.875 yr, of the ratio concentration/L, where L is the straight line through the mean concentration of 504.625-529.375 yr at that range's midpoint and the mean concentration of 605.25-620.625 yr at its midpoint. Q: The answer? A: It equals 0.05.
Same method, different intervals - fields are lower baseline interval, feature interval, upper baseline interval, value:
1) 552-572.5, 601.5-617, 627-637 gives -0.006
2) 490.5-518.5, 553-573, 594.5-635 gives 0.092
